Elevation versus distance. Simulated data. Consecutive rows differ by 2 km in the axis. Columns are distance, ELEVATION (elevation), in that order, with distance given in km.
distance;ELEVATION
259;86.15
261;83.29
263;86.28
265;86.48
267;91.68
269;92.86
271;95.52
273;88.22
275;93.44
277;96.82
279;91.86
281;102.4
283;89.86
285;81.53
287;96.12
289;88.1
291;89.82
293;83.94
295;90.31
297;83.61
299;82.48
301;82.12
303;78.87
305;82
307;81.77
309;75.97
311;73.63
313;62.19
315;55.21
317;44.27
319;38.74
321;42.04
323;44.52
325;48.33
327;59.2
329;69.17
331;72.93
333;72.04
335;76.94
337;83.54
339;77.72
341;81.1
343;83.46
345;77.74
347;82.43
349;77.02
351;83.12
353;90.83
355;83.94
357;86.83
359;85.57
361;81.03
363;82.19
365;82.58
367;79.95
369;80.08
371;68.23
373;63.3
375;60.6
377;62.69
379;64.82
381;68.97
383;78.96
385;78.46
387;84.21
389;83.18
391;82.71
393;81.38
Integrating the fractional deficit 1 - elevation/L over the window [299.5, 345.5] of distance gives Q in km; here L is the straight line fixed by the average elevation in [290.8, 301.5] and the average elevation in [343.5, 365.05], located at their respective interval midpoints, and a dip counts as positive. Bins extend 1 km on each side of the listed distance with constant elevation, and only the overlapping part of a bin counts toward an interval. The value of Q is 8.8 km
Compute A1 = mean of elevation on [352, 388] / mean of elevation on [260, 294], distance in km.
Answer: 0.85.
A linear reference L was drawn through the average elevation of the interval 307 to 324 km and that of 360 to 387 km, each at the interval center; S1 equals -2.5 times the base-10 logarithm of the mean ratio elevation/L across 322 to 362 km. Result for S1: -0.18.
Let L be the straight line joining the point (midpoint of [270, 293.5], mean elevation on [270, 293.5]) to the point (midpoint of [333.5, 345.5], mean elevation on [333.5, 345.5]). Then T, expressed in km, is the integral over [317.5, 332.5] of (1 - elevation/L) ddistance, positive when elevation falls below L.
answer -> 5.2 km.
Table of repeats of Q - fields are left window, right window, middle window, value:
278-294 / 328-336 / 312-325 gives 5.03 km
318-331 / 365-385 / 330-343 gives -4.89 km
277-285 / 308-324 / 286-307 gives -2.68 km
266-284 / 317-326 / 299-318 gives -4.38 km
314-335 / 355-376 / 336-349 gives -3.10 km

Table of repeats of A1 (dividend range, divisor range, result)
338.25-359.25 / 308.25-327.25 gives 1.53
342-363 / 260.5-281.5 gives 0.91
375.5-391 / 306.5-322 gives 1.27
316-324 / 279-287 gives 0.46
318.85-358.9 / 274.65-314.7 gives 0.86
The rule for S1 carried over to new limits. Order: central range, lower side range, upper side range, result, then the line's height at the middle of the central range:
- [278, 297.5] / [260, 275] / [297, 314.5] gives -0.09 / 82.9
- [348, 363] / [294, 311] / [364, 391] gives -0.11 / 76.2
